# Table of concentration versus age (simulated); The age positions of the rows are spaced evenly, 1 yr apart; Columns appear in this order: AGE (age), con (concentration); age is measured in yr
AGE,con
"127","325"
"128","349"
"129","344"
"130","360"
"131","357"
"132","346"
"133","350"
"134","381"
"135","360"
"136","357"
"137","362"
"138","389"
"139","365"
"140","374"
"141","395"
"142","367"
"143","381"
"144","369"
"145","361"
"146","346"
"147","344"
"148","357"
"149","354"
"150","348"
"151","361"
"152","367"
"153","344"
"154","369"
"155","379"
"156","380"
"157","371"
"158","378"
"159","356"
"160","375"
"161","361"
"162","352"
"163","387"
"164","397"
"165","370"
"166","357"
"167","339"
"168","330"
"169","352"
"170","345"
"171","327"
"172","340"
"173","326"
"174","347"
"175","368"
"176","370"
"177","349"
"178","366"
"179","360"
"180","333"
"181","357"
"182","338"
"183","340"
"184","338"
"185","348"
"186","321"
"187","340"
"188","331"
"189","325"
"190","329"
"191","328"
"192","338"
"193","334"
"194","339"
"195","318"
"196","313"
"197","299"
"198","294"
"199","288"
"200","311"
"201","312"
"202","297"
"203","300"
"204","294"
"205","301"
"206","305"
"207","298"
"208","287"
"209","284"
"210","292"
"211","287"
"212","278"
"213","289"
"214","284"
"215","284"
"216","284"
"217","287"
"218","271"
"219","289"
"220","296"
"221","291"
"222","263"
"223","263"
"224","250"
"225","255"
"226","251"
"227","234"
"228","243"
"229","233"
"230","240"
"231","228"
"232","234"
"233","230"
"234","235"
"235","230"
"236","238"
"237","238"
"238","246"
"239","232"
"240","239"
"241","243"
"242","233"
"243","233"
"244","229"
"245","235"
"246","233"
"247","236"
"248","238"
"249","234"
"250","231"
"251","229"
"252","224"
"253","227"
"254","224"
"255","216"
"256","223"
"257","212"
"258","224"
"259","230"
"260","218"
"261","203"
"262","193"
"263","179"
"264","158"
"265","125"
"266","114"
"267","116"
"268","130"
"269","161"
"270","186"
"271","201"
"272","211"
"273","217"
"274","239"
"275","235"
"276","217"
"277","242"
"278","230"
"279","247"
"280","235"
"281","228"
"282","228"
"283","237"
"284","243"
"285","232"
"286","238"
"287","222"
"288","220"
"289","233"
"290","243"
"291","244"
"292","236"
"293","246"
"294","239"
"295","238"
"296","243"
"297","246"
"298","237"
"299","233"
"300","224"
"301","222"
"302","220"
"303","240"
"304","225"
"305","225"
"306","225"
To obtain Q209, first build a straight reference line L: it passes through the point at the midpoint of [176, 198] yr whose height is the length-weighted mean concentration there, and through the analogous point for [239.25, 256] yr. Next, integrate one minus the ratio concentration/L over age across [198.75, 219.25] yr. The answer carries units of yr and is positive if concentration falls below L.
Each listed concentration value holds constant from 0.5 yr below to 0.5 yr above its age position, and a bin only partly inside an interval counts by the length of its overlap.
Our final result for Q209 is 0.4 yr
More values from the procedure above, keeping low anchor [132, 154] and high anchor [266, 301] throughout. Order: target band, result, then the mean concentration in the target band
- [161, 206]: -1.8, 335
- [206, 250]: 3.5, 256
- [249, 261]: 1.3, 223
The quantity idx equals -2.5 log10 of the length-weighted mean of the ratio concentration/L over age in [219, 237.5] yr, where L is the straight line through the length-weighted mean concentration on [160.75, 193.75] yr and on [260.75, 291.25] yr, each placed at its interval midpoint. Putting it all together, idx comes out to 0.108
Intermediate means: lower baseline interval 347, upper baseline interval 206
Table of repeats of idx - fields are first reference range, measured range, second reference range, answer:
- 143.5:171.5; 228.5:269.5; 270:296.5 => 0.24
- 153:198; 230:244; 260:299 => 0.14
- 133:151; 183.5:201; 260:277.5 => -0.10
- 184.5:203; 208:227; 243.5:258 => 0.02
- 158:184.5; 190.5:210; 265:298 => 0.04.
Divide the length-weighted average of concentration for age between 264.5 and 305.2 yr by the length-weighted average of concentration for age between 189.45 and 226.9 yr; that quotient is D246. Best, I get 0.74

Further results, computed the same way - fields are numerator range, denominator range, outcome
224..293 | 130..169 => 0.61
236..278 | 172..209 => 0.65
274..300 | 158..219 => 0.72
